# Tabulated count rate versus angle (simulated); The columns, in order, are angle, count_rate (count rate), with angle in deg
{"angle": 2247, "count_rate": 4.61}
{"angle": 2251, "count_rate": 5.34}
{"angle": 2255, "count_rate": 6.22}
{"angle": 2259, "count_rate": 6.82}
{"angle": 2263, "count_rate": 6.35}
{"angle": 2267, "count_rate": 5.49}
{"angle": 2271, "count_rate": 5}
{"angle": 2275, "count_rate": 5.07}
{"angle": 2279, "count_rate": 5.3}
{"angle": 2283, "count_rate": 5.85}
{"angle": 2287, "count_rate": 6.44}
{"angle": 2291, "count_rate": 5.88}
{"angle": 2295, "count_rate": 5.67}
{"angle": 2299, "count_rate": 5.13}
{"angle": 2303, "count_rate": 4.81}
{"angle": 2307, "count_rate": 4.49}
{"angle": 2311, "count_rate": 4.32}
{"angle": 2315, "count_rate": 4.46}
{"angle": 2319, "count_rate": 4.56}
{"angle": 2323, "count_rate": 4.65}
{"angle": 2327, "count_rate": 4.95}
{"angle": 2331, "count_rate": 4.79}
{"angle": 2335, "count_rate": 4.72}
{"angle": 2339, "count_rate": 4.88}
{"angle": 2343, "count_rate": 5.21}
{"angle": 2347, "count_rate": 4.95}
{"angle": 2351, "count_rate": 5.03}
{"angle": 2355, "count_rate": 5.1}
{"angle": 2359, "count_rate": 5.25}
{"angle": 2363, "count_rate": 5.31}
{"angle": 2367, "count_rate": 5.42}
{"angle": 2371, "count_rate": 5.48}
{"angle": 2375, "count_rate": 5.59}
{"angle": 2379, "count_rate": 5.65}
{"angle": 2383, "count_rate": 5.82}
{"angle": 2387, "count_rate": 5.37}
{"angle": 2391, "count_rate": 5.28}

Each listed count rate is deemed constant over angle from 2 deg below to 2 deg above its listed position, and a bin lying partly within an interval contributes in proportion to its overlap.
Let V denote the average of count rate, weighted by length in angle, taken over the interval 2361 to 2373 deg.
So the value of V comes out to 5.4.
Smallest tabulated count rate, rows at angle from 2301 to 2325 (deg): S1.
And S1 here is 4.32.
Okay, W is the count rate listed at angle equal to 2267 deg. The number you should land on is 5.49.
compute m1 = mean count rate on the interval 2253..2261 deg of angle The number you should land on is 6.52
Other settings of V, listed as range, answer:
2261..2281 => 5.44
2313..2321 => 4.51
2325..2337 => 4.82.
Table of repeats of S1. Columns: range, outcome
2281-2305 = 4.81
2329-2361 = 4.72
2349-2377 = 5.03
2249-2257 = 5.34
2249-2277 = 5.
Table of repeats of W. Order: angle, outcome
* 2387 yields 5.37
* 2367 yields 5.42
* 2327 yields 4.95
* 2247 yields 4.61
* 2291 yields 5.88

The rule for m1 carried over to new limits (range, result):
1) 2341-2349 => 5.08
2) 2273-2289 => 5.67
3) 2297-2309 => 4.81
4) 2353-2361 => 5.17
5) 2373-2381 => 5.62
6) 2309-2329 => 4.59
